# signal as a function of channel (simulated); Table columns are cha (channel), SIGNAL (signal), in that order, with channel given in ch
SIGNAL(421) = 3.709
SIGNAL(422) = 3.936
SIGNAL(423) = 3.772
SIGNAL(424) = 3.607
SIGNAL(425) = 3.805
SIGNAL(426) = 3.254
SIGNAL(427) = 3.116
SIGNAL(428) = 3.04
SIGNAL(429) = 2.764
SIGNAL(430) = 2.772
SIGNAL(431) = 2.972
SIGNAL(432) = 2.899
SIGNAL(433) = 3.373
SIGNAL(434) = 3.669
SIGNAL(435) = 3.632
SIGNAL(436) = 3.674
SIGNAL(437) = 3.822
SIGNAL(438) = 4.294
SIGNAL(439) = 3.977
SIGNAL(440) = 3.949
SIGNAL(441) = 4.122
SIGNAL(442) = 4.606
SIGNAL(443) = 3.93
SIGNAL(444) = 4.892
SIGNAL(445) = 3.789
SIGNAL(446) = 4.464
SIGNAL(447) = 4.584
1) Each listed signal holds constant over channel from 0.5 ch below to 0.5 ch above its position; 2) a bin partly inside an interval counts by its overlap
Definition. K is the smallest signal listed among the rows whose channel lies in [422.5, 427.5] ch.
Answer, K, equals 3.116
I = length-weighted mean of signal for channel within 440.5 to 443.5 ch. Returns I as 4.22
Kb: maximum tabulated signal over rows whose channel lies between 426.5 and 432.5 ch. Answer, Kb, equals 3.116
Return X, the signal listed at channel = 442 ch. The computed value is 4.606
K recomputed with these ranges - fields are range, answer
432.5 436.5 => 3.373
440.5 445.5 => 3.789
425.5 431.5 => 2.764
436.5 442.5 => 3.822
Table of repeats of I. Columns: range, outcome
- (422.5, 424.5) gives 3.69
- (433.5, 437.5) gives 3.7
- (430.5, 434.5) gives 3.23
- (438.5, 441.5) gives 4.02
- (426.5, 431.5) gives 2.93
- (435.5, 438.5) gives 3.93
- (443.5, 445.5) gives 4.34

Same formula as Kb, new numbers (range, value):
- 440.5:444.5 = 4.892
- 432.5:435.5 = 3.669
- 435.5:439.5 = 4.294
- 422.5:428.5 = 3.805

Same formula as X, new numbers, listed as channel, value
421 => 3.709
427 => 3.116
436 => 3.674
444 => 4.892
